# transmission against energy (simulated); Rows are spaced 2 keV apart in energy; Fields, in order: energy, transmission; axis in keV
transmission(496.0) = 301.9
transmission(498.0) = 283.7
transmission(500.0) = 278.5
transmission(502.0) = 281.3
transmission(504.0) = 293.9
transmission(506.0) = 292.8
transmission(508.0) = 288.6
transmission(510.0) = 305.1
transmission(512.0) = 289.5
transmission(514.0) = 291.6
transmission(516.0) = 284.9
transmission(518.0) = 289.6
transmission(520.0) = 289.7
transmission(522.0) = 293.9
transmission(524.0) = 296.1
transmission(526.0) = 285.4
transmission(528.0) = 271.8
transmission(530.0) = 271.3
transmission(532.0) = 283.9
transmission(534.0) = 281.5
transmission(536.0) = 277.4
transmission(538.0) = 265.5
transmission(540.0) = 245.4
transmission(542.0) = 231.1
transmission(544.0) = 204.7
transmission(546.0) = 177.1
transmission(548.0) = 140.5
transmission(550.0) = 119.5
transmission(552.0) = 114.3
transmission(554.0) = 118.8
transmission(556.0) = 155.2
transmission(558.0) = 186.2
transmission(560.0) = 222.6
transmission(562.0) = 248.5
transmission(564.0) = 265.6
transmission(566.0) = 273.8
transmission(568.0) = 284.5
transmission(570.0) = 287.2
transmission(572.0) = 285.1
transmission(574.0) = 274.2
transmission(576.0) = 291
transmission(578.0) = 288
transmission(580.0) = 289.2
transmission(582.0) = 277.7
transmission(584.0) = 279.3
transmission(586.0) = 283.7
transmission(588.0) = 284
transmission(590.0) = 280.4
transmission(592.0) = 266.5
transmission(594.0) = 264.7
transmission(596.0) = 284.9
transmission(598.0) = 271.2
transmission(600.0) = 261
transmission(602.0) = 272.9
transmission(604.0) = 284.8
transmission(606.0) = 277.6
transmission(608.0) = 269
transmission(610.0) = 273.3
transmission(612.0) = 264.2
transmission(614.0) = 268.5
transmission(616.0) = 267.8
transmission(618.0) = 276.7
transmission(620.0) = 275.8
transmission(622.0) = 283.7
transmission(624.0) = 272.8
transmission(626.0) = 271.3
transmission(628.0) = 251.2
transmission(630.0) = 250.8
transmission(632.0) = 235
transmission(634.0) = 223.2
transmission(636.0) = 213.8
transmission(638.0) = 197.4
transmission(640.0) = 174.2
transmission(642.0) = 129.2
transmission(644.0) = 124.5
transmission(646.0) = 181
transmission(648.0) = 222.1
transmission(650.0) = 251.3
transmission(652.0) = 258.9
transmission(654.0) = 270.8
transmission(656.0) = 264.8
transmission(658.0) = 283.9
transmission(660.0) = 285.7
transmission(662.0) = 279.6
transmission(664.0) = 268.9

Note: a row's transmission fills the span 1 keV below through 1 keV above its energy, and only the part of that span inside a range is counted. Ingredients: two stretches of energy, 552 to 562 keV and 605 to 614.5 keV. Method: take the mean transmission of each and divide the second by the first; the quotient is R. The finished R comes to 1.57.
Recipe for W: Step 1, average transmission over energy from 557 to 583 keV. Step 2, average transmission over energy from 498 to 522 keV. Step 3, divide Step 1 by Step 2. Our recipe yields 0.92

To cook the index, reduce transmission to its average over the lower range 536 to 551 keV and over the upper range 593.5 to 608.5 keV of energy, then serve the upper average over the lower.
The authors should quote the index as 1.3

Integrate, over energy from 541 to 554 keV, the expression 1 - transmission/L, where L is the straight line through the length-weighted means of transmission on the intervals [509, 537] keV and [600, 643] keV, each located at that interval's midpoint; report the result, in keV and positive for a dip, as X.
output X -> 5.5 keV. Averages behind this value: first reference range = 287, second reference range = 249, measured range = 161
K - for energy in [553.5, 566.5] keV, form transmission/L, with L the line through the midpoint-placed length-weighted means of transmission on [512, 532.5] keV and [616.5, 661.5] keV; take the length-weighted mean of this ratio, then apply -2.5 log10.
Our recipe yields 0.27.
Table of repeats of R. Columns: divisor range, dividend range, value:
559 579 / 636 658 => 0.78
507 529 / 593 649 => 0.84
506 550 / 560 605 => 1.05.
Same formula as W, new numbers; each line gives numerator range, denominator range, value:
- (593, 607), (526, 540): 1.00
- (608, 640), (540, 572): 1.23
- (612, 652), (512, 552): 0.93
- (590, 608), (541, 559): 1.70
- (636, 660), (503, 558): 0.89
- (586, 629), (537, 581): 1.21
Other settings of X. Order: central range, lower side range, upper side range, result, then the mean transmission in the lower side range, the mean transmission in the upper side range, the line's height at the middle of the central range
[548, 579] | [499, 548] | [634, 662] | 3.6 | 271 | 222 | 255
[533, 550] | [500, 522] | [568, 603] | 3.8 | 290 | 279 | 286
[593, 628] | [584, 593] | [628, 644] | -4.4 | 279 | 201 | 243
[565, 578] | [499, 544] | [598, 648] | -1.1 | 280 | 242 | 261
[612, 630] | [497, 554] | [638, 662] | -3.0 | 256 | 224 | 231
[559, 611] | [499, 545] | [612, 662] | -3.5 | 278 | 240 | 257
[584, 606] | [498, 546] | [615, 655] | -2.5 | 276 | 232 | 247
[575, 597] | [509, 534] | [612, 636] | -0.9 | 287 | 260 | 270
